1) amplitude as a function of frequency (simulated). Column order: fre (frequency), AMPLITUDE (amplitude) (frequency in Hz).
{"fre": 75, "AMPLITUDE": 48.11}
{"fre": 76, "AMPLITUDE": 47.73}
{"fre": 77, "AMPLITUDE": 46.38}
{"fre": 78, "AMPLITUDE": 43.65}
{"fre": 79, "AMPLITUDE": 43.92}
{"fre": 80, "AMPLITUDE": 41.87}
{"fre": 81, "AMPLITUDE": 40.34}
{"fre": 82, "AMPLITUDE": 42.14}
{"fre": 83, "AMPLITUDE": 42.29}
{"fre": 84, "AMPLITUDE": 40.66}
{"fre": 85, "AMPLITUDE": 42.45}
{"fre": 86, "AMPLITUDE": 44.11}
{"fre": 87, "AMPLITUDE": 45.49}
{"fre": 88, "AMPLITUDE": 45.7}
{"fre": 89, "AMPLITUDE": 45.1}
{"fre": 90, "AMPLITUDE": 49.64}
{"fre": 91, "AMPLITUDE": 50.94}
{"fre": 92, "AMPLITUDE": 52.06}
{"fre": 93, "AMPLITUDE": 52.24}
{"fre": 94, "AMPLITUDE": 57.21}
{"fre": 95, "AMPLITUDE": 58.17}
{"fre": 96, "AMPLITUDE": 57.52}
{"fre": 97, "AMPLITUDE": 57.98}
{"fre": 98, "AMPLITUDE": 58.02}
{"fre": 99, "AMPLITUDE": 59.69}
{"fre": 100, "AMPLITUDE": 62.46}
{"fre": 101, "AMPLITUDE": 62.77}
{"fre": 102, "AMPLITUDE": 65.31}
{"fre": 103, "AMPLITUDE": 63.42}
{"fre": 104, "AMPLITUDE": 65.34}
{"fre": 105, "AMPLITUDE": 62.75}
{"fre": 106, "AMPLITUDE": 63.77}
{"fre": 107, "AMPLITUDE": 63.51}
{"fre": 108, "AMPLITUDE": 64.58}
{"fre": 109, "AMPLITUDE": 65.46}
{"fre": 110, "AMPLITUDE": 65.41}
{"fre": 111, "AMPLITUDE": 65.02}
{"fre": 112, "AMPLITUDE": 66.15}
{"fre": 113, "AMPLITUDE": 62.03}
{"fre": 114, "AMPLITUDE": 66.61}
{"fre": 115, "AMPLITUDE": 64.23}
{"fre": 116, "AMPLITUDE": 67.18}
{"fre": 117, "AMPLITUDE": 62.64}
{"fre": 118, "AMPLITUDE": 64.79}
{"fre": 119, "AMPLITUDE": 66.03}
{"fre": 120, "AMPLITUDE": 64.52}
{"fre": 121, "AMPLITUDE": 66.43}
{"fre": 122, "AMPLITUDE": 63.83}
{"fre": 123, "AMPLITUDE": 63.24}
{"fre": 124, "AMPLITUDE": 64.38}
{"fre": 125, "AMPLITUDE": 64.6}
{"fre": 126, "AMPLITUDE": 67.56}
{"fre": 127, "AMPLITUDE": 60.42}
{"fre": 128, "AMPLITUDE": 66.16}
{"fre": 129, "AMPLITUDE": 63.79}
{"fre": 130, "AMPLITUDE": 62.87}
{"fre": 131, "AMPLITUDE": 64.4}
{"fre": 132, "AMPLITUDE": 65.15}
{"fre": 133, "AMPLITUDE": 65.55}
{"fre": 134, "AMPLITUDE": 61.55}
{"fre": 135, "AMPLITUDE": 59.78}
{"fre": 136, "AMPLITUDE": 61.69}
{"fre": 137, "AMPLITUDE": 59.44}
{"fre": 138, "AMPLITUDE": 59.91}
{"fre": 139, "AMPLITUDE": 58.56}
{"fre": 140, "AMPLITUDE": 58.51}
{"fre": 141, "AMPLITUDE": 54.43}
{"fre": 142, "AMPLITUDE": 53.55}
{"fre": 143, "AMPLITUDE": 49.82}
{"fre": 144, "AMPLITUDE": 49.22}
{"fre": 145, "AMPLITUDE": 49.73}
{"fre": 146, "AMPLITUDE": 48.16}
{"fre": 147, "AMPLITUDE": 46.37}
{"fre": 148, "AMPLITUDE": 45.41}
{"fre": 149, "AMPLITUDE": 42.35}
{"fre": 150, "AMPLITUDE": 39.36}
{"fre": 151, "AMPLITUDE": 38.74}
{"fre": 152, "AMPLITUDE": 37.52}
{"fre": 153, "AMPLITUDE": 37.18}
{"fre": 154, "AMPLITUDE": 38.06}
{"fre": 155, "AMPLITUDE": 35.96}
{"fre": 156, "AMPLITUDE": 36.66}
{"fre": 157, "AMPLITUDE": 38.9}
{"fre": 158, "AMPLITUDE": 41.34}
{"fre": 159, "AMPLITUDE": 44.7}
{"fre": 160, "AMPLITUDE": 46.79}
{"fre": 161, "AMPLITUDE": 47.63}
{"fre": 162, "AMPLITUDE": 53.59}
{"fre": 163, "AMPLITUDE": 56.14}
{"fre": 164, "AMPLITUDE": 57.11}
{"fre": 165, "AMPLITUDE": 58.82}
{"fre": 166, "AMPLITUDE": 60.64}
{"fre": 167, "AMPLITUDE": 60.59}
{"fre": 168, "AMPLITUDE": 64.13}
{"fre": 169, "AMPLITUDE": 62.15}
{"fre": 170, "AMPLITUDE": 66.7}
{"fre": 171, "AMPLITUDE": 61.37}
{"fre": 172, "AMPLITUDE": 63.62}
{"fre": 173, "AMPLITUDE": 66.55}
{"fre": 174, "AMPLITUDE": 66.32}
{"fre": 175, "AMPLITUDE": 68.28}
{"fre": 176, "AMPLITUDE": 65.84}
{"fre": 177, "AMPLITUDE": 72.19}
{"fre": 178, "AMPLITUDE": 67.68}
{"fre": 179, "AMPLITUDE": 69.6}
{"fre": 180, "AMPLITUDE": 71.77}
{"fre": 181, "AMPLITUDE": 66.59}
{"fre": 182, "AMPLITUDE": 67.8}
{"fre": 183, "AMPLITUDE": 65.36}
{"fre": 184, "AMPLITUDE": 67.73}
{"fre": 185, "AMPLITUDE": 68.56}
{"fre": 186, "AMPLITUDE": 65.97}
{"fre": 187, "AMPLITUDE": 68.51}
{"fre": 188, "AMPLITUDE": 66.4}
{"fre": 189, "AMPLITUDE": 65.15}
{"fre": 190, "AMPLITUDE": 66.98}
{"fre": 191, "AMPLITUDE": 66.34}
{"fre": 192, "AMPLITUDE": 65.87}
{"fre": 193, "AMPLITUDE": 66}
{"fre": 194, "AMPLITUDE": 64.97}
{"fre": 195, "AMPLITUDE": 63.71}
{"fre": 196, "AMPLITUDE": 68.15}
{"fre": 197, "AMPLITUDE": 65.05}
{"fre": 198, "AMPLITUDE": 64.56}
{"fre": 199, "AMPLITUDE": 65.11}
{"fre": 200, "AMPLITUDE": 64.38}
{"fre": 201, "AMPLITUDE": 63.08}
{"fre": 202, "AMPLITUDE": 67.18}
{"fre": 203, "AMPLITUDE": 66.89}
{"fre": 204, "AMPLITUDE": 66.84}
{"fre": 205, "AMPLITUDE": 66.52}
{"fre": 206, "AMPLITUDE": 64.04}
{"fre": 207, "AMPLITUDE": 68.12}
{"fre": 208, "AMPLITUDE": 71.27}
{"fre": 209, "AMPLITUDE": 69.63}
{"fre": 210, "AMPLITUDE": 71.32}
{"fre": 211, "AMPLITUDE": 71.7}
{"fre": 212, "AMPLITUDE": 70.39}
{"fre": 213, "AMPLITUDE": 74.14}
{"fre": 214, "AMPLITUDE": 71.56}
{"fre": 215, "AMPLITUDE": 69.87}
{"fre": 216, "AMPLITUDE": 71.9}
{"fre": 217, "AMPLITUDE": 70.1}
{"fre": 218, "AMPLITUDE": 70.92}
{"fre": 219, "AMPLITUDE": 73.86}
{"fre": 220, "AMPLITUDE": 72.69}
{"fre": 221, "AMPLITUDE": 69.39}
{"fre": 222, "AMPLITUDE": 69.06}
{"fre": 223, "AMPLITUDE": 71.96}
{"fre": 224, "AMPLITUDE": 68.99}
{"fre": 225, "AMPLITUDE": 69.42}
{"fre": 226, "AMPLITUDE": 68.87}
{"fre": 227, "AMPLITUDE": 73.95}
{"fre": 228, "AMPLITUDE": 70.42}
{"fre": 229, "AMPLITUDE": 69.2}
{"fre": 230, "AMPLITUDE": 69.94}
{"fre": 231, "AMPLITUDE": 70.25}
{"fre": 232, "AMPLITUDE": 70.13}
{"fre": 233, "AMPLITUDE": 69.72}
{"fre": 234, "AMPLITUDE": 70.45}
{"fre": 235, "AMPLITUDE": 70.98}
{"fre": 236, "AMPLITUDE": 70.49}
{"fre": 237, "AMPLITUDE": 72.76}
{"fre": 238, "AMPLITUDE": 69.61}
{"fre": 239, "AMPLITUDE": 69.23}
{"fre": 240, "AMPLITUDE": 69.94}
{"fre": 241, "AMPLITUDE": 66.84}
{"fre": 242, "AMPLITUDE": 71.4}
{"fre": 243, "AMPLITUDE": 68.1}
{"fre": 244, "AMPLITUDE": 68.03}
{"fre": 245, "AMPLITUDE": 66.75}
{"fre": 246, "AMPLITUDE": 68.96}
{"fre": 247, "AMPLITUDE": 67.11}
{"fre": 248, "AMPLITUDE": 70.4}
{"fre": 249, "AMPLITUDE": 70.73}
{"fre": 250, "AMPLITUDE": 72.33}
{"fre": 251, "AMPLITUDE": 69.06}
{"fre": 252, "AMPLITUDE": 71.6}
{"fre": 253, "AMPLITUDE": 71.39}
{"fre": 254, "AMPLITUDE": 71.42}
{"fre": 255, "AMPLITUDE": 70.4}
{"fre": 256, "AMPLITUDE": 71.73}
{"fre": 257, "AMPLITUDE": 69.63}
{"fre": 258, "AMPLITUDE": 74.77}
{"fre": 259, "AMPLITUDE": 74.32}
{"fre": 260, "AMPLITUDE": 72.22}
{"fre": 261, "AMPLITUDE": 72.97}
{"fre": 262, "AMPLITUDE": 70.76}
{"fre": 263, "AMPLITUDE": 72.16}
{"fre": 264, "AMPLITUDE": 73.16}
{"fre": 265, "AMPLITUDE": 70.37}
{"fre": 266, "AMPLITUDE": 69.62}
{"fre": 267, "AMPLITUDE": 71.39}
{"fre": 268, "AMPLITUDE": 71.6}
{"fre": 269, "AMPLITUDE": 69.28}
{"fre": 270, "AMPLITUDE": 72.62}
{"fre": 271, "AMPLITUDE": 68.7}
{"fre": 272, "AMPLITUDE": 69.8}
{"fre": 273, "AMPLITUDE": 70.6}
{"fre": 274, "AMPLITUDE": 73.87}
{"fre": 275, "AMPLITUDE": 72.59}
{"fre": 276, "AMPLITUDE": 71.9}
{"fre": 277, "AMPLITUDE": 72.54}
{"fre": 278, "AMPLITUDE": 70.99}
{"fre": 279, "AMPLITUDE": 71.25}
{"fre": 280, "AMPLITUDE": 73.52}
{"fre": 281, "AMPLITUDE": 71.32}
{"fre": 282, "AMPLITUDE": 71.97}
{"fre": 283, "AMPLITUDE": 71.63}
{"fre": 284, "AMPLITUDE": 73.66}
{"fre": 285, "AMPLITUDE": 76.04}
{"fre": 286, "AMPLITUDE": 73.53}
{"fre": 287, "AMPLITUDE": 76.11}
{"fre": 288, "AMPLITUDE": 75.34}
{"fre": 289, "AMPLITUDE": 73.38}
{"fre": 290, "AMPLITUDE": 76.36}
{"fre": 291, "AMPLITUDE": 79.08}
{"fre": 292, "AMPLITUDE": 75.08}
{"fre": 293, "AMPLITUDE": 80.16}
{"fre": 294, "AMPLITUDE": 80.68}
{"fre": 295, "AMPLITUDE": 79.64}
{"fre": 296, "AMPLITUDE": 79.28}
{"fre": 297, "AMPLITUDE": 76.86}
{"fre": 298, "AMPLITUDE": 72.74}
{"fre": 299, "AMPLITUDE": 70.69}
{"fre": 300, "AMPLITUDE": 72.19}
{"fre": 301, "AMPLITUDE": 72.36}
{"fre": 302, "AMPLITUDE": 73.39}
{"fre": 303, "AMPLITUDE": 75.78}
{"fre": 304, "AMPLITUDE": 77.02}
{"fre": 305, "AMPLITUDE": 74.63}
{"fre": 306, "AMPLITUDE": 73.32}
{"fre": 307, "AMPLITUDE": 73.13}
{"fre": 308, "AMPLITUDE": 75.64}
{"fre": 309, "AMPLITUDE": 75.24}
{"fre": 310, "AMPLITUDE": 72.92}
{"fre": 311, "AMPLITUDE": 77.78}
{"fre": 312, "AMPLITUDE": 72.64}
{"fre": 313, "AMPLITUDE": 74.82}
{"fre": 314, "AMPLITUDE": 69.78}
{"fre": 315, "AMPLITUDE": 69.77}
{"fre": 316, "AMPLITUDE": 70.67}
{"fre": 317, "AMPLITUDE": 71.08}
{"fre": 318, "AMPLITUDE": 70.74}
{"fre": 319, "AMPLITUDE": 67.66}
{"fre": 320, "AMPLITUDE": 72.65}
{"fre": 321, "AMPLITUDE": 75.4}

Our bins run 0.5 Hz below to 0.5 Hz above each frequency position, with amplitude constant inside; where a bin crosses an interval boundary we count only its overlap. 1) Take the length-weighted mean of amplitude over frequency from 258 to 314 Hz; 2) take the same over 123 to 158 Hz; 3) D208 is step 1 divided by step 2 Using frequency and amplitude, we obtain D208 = 1.39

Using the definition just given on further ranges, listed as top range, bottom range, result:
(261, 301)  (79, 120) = 1.29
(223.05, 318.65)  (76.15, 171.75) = 1.31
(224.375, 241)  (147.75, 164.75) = 1.61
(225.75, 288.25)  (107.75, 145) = 1.14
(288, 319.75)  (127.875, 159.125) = 1.46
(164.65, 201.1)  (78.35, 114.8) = 1.19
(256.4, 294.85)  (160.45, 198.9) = 1.13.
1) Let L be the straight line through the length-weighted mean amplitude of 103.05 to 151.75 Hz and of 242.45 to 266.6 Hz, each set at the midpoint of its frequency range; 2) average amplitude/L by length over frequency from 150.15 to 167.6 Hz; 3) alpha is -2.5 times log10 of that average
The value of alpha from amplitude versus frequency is 0.324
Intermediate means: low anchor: 59.8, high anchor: 70.8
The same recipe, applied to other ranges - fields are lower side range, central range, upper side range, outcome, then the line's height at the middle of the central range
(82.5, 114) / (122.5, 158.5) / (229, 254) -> 0.14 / 60.7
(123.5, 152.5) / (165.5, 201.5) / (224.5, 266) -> -0.07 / 62.1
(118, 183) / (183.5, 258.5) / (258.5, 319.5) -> -0.06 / 65.4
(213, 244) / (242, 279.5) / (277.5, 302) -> 0.03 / 72.7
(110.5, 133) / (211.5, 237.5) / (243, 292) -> -0.02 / 69.7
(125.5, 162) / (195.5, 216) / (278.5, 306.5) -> -0.11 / 61.3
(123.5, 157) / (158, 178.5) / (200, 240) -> -0.02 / 59.1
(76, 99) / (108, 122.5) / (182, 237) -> -0.22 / 52.9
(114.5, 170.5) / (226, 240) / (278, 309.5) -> -0.05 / 67.1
